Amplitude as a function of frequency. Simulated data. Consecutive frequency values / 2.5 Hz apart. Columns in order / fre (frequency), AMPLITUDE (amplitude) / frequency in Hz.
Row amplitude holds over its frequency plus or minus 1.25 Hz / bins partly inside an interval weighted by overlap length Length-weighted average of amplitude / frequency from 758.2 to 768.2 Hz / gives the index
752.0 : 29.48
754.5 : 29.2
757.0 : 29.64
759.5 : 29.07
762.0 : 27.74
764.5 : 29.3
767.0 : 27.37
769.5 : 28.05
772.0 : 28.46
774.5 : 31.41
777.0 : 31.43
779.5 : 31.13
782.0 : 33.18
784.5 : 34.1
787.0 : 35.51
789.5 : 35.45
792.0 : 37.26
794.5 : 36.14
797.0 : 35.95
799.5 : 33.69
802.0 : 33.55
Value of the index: 28.4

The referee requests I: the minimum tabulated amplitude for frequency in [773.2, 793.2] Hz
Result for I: 31.13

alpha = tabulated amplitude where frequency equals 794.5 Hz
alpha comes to 36.14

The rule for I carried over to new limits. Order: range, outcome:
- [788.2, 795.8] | 35.45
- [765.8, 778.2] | 27.37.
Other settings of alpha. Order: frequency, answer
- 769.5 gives 28.05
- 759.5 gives 29.07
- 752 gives 29.48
